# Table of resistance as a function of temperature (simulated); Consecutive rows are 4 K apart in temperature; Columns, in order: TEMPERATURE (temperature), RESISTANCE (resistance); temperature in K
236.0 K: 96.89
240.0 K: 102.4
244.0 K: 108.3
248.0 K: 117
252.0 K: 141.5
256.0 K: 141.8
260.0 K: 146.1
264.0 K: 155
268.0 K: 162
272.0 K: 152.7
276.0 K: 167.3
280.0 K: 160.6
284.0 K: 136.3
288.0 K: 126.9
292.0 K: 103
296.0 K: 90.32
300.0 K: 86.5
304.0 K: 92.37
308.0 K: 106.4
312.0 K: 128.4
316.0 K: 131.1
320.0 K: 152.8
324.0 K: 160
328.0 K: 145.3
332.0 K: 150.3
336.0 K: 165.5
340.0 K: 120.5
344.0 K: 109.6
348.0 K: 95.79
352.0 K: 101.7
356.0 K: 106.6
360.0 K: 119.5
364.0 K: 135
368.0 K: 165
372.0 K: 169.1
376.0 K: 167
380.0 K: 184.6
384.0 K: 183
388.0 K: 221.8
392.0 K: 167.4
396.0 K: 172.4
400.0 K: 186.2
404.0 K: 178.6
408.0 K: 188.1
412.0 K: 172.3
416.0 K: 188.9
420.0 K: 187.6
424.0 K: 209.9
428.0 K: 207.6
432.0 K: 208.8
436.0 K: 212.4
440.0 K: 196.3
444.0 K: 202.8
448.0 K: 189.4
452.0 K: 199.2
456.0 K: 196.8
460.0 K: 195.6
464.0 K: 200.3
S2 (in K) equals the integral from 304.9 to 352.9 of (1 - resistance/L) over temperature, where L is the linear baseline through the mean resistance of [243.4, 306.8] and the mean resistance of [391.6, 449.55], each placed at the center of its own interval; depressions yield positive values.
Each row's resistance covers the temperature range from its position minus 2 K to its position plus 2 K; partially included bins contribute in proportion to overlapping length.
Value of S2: 7.1 K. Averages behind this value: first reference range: 131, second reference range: 192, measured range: 130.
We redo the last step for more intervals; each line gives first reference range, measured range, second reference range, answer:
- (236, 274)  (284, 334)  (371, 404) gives 9.97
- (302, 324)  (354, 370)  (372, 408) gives 3.02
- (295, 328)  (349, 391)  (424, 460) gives 1.16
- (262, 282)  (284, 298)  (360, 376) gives 4.19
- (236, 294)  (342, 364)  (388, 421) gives 7.47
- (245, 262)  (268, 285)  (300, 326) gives -3.23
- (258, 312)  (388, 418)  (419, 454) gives 0.62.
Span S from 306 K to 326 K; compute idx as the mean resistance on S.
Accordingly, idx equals 136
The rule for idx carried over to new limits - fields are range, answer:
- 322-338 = 155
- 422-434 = 209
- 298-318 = 109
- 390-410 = 179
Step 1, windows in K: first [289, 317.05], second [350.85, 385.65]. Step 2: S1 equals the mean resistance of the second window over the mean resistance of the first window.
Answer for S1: 1.4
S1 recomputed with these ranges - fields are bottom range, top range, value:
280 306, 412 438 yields 1.82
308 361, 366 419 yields 1.40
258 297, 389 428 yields 1.31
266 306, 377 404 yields 1.44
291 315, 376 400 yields 1.80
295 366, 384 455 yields 1.58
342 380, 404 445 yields 1.48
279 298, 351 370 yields 1.04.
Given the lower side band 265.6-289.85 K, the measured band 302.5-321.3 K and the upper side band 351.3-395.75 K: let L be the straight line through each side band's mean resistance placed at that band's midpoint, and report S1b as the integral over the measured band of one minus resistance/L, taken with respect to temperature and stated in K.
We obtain 3.91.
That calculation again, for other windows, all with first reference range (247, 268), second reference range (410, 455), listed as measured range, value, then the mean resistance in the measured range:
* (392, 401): 0.5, 176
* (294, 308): 5.8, 92.1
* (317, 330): 1.0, 151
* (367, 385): 0.7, 174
